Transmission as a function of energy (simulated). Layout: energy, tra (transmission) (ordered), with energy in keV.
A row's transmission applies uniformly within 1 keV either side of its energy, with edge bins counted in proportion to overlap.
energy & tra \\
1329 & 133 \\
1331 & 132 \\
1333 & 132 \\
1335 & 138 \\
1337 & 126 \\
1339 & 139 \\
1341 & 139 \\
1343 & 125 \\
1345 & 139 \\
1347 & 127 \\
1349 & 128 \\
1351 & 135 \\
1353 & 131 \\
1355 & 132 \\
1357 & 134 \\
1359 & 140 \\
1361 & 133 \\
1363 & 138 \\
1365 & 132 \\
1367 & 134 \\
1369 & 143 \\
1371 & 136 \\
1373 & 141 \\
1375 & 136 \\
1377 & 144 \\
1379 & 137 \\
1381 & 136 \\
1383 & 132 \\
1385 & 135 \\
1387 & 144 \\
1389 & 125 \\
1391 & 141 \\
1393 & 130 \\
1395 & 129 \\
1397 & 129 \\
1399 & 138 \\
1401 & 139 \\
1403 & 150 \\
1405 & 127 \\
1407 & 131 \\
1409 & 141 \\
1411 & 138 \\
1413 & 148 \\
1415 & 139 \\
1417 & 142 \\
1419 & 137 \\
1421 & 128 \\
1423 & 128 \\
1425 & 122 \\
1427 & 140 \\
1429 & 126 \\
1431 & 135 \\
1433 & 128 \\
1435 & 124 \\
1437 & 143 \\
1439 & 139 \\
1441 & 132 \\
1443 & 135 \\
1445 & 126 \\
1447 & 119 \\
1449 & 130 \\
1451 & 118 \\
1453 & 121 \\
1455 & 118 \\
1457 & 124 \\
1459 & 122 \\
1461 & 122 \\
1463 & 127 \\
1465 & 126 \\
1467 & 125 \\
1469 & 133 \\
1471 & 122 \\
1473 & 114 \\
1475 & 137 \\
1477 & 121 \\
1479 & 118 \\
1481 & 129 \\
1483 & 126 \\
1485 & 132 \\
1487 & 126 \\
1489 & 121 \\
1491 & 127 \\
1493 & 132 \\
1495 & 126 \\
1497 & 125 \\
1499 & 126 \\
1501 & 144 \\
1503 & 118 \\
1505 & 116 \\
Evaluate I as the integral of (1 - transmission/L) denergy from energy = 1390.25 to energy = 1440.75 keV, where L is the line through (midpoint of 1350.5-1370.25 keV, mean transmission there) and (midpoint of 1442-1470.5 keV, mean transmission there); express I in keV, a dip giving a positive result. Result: -2.2 keV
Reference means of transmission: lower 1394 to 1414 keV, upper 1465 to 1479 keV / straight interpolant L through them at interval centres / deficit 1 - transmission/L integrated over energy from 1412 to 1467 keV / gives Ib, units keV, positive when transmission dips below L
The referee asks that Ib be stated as 0.5 keV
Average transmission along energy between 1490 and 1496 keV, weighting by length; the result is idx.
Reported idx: 128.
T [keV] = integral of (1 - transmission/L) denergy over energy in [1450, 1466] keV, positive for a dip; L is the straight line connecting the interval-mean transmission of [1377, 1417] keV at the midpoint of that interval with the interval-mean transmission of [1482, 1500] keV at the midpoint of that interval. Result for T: 1.0 keV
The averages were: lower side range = 137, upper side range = 127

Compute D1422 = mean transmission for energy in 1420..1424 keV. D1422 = 128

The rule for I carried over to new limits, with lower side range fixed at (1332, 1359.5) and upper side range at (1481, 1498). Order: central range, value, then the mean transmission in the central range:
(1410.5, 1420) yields -0.8 keV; 141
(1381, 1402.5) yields -0.6 keV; 135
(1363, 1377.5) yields -0.6 keV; 138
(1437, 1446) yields -0.4 keV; 134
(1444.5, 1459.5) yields 0.8 keV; 122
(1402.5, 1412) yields -0.5 keV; 137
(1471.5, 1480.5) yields 0.3 keV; 123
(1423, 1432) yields -0.1 keV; 130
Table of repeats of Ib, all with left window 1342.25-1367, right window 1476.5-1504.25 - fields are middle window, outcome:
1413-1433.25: -0.58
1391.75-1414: -0.98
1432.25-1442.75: -0.36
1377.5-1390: -0.34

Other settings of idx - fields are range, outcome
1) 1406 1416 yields 139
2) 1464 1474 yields 124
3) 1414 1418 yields 140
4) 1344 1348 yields 133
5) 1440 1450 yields 128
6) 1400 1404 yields 144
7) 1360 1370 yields 136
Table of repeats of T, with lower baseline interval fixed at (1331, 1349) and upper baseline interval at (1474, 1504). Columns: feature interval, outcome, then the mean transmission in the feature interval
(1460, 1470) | 0.1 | 127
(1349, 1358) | 0.0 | 132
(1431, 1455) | 0.1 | 128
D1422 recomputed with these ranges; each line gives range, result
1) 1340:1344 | 132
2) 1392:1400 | 132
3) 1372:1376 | 138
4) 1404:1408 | 129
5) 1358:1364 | 137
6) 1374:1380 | 139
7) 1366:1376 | 138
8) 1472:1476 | 126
